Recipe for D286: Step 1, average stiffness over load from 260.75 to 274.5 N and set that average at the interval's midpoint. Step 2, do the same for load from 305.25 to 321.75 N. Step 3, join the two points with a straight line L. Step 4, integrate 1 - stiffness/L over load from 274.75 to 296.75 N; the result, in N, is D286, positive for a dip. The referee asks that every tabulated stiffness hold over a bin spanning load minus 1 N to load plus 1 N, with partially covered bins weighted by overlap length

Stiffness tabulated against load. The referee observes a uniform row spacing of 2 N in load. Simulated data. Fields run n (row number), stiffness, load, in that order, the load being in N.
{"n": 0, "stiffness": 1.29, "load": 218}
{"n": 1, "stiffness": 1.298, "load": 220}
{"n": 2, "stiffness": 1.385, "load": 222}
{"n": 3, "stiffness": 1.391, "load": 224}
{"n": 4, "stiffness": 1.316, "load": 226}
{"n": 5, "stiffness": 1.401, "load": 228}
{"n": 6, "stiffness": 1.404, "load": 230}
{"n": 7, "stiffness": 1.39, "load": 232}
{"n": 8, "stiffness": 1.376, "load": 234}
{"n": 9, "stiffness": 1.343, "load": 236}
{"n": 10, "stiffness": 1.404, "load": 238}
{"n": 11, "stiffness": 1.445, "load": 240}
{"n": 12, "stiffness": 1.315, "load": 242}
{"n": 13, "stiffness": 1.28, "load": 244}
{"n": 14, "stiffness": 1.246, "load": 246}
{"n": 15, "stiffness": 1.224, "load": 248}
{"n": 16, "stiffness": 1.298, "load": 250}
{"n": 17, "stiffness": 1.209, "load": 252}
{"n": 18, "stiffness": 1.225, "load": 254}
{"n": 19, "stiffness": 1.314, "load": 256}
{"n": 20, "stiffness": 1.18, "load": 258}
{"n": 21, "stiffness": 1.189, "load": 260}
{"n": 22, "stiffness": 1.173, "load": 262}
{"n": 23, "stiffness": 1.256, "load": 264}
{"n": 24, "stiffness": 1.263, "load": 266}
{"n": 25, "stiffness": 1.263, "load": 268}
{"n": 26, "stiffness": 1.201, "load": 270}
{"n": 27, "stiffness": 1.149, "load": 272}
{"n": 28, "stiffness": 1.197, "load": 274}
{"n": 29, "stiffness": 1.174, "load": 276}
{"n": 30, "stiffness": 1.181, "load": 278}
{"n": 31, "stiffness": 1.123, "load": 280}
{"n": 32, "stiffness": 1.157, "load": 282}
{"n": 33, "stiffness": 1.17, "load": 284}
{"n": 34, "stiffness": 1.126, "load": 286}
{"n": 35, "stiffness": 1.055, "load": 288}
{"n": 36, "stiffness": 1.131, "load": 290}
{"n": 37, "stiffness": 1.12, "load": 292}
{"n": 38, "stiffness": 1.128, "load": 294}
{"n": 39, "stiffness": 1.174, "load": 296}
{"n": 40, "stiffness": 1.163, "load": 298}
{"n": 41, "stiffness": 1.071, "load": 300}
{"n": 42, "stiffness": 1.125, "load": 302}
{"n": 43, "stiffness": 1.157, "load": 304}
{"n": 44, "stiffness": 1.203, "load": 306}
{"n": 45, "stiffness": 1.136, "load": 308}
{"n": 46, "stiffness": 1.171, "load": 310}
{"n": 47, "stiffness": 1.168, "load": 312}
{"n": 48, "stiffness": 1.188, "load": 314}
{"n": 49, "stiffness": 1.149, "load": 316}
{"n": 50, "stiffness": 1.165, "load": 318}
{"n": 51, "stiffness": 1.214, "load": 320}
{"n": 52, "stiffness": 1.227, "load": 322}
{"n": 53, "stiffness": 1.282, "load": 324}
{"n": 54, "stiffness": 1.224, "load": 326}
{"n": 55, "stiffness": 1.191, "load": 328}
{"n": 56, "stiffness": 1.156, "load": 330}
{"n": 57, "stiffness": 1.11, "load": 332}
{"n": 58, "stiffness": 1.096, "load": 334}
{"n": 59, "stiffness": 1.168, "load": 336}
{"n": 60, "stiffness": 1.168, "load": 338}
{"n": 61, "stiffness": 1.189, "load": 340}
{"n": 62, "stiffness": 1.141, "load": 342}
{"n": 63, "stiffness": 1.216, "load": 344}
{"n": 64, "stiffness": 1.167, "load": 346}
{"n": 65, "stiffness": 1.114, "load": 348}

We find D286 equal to 1.1 N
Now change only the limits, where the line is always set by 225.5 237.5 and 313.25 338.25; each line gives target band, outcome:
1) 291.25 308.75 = 1.3 N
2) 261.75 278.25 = 1.1 N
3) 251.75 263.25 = 0.9 N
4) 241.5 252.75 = 0.7 N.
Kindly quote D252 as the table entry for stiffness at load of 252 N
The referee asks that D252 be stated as 1.209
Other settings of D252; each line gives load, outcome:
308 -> 1.136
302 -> 1.125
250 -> 1.298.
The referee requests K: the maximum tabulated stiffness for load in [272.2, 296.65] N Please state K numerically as 1.197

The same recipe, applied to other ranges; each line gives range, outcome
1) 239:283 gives 1.445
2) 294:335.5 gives 1.282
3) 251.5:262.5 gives 1.314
